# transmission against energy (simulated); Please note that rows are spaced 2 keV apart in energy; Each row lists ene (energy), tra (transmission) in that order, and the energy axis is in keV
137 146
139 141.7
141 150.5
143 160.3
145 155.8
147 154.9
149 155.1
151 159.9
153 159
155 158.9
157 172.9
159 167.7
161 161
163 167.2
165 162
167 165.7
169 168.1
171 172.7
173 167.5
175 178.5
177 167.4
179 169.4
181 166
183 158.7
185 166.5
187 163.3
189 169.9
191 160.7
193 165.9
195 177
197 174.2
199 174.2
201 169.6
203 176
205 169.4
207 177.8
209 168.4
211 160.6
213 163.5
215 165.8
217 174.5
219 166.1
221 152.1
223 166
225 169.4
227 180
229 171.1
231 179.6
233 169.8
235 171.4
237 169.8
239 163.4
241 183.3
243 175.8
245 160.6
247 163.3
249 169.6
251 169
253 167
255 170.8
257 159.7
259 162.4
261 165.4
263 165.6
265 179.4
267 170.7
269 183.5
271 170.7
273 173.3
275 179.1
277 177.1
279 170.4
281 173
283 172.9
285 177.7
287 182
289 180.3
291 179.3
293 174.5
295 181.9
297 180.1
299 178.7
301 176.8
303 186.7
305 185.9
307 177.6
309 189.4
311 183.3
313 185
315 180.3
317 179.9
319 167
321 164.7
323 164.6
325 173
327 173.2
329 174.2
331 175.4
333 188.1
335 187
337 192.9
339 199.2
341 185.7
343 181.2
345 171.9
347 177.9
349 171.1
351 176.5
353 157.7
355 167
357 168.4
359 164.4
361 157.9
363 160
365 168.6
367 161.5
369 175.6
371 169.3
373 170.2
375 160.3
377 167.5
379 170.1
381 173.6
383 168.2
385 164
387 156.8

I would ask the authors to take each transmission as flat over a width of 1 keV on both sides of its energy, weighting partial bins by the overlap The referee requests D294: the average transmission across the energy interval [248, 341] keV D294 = 177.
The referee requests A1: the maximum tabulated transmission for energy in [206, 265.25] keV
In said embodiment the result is 183.3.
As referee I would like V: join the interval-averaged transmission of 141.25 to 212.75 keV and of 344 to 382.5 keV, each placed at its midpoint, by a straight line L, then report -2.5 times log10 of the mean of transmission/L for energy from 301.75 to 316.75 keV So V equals -0.10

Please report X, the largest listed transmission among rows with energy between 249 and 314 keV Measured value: 189.4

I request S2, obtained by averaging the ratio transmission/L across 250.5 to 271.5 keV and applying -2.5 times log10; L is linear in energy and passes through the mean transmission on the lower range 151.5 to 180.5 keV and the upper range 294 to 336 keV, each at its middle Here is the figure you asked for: 0.03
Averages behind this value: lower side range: 167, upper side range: 179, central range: 169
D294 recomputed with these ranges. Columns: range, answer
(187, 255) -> 169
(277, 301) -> 177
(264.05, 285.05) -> 175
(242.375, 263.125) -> 166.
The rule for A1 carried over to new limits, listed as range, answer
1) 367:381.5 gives 175.6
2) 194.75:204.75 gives 177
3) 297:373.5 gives 199.2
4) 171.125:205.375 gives 178.5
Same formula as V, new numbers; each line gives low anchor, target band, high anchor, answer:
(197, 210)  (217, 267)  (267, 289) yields 0.034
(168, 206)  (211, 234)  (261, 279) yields 0.018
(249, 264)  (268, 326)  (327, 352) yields -0.025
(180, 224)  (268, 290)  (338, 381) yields -0.046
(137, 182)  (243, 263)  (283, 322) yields 0.049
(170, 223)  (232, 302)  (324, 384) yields -0.016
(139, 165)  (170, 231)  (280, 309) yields -0.017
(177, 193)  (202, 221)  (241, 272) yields -0.010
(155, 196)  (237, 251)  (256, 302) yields 0.017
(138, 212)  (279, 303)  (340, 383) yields -0.064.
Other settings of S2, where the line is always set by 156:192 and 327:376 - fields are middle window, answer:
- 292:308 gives -0.054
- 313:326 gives -0.002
